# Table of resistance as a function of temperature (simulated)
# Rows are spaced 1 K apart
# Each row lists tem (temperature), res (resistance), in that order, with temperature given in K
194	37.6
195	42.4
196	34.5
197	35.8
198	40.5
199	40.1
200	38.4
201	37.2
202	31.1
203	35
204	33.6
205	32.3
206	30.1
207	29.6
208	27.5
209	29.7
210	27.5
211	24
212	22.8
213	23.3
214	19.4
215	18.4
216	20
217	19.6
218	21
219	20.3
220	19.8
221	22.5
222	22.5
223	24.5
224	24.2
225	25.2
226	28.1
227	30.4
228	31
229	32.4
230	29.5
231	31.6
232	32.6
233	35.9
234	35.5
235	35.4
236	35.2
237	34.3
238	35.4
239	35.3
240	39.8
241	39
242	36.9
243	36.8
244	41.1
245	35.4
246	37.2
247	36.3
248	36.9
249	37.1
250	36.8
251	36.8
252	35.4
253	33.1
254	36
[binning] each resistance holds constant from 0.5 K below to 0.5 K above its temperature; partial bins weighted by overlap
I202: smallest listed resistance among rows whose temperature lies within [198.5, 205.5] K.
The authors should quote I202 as 31.1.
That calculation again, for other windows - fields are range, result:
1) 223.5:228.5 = 24.2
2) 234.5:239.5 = 34.3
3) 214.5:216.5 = 18.4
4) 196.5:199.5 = 35.8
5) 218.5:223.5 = 19.8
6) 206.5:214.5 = 19.4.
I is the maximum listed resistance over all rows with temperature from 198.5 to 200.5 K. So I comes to 40.1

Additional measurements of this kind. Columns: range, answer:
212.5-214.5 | 23.3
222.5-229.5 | 32.4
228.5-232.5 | 32.6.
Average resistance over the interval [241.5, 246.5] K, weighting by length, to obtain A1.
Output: 37.5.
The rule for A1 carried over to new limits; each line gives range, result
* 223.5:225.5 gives 24.7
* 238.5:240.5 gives 37.5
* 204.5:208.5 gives 29.9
